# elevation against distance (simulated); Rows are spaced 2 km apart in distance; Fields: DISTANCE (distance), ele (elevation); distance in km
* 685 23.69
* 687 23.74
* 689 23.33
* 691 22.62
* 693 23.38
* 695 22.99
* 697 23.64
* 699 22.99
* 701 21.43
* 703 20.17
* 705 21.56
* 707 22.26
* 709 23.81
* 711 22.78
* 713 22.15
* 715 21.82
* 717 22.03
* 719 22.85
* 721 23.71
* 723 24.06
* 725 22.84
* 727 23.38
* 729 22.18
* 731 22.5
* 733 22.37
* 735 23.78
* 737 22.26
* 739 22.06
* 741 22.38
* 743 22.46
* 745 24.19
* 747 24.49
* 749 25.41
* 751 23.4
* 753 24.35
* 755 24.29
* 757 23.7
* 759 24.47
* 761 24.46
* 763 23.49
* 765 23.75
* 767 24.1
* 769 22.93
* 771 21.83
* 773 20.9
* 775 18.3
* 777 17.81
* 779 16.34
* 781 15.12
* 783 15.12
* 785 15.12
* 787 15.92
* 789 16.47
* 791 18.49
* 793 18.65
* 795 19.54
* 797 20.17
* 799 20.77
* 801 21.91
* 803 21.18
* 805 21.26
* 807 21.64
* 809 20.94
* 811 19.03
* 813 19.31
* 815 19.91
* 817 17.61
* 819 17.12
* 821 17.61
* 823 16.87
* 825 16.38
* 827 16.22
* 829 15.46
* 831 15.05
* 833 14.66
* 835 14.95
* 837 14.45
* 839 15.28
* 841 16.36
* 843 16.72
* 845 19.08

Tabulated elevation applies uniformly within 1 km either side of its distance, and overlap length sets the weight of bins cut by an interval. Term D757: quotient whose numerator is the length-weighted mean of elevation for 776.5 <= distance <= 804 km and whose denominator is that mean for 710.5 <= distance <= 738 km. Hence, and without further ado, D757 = 0.79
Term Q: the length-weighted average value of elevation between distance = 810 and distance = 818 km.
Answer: 19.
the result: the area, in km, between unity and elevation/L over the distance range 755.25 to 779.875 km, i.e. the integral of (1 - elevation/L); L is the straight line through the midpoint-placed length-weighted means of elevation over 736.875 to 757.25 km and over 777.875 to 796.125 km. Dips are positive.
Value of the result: -2.2 km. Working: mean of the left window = 23.6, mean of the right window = 16.8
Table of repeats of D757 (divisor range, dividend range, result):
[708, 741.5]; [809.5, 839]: 0.74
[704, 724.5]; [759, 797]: 0.86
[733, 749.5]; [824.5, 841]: 0.66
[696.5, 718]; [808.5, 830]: 0.80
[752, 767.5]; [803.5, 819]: 0.82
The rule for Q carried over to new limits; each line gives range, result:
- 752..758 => 24.1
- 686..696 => 23.2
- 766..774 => 22.4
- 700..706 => 21.1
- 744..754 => 24.4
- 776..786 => 15.9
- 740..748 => 23.4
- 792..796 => 19.1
